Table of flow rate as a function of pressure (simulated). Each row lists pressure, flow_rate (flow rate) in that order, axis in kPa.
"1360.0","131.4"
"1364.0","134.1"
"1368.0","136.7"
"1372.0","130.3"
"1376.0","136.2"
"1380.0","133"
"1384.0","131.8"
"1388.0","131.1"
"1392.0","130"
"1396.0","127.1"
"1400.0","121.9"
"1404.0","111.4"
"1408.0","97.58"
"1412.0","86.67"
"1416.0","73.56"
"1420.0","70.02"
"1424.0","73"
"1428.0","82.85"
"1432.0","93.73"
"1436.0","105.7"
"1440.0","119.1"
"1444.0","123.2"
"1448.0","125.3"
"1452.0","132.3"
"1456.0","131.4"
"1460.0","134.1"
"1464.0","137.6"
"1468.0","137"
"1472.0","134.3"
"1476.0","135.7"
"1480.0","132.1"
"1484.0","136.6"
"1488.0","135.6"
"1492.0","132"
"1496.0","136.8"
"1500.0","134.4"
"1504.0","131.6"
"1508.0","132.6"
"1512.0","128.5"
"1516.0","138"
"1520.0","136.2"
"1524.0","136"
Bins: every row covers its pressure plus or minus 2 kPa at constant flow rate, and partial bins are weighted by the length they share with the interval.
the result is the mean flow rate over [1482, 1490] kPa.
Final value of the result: 136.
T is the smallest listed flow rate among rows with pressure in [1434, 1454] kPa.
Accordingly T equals 105.7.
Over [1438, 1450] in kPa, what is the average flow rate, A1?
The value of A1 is 123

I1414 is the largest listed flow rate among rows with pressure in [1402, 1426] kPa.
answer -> 111.4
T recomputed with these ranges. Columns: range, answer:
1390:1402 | 121.9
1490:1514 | 128.5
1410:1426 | 70.02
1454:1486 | 131.4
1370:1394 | 130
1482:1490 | 135.6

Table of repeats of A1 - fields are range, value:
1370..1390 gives 132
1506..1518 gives 133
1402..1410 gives 104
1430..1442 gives 106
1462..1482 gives 135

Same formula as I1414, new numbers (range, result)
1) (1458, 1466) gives 137.6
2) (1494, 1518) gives 138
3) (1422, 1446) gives 123.2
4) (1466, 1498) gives 137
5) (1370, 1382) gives 136.2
